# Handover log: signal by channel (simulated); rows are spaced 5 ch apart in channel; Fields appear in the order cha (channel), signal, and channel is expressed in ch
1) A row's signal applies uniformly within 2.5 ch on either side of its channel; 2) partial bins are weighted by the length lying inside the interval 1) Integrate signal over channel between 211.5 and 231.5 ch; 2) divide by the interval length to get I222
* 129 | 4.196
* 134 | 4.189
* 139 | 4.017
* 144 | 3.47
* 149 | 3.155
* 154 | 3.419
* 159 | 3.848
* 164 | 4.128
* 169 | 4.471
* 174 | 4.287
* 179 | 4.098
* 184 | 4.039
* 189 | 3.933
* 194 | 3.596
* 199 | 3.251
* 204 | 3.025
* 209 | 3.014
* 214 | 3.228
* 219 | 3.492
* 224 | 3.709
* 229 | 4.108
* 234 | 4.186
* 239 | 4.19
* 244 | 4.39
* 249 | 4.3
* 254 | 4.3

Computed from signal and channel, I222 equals 3.63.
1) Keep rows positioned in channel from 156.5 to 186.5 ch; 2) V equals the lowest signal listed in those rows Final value 3.848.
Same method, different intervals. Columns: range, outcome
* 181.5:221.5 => 3.014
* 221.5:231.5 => 3.709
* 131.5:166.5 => 3.155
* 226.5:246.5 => 4.108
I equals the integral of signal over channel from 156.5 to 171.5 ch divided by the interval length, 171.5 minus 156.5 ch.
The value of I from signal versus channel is 4.15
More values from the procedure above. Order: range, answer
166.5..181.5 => 4.29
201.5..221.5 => 3.19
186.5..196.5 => 3.76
